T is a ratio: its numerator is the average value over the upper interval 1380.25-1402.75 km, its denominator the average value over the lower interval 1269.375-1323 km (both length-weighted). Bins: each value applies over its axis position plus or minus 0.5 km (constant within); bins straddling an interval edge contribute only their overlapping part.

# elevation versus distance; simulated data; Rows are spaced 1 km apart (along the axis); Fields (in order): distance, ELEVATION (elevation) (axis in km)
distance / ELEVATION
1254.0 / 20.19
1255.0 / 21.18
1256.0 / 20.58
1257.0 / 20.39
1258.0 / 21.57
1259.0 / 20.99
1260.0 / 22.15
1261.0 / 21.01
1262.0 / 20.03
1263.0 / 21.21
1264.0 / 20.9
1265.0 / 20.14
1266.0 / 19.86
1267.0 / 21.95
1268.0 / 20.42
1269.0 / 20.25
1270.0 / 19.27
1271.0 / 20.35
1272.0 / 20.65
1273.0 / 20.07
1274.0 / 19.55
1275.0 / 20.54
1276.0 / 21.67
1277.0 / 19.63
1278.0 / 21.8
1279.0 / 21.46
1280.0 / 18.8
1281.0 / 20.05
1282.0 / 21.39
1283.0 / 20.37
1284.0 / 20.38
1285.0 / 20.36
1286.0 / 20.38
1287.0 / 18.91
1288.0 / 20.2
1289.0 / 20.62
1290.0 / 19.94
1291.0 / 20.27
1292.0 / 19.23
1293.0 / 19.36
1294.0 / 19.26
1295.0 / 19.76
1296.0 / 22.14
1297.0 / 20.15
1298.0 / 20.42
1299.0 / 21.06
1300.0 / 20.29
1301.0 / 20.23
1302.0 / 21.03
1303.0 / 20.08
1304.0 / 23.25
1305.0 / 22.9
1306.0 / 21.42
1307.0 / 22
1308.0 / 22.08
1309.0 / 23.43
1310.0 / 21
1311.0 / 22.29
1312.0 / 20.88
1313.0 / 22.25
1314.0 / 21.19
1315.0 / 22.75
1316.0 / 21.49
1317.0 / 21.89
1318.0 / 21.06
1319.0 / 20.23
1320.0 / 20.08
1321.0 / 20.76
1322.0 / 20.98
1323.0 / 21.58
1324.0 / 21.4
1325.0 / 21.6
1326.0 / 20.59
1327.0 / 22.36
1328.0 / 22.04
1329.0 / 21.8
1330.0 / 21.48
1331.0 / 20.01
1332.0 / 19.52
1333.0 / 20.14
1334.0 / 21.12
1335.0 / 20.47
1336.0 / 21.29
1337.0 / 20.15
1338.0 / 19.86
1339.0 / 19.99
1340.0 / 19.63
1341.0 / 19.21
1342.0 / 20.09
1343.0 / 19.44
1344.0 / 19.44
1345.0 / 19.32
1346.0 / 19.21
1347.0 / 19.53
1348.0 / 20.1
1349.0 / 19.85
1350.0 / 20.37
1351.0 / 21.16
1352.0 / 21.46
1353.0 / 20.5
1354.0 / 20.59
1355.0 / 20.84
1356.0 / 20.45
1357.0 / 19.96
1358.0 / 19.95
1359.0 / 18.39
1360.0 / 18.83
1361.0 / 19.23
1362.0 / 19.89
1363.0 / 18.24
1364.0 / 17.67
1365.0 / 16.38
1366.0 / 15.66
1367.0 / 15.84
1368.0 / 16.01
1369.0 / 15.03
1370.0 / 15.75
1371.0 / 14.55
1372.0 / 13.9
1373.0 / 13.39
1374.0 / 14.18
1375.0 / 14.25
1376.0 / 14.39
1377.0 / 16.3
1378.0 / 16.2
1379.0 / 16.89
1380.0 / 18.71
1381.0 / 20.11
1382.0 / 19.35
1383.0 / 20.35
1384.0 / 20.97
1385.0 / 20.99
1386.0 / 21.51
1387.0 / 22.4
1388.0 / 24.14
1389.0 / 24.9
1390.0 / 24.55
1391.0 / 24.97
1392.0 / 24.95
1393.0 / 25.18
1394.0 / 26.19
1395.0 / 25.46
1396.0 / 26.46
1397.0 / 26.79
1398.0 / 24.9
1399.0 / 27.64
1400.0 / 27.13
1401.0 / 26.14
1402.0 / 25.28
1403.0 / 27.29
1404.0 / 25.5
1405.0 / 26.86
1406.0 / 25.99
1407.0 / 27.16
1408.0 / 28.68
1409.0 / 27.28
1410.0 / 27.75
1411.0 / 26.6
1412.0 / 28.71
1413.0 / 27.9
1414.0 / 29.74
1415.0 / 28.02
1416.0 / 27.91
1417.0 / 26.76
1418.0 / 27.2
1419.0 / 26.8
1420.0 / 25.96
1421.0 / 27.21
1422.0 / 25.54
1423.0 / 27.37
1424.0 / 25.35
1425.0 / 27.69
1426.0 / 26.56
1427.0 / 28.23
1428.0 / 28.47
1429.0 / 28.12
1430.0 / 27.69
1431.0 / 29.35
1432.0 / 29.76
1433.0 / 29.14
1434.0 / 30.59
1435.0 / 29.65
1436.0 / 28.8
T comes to 1.16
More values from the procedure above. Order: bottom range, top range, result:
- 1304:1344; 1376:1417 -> 1.16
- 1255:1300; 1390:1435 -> 1.33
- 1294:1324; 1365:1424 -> 1.08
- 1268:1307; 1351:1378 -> 0.85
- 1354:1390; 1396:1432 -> 1.49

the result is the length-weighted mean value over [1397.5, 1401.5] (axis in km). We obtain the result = 26.5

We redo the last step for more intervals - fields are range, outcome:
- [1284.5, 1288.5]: 20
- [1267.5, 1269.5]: 20.3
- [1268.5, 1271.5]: 20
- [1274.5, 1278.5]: 20.9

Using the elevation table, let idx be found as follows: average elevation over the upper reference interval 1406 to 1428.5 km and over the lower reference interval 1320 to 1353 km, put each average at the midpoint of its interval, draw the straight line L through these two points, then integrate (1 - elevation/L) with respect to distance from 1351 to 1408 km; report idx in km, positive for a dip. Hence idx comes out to 7.9 km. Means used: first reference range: 20.5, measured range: 20.9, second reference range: 27.4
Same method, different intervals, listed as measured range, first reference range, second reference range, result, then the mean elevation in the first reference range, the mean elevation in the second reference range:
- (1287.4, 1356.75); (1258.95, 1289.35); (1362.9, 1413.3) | 0.97 km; 20.5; 21.8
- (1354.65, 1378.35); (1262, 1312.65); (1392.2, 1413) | 7.54 km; 20.7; 26.7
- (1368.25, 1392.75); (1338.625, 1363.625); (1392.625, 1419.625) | 5.02 km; 19.8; 26.9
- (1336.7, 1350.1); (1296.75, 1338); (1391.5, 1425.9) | 1.83 km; 21.2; 26.8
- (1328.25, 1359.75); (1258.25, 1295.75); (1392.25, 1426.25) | 4.61 km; 20.4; 26.8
